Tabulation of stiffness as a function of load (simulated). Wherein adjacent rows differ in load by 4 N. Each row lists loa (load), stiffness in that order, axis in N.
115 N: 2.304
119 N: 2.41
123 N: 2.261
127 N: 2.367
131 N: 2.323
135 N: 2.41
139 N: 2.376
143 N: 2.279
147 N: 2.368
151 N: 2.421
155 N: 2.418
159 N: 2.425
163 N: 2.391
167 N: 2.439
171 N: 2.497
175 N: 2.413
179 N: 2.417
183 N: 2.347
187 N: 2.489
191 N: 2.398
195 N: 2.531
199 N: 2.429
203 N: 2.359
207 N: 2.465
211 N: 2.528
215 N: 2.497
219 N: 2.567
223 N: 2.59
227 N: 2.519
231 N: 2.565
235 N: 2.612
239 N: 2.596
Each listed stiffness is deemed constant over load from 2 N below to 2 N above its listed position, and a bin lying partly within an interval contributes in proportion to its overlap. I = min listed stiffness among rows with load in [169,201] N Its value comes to 2.347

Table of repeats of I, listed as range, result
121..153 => 2.261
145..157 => 2.368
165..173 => 2.439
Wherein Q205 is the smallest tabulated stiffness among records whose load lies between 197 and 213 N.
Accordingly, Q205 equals 2.359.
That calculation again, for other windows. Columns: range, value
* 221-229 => 2.519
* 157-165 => 2.391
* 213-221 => 2.497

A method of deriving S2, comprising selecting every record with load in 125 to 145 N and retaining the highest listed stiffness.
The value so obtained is 2.41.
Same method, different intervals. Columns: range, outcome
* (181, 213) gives 2.531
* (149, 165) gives 2.425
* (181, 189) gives 2.489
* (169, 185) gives 2.497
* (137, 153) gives 2.421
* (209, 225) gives 2.59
